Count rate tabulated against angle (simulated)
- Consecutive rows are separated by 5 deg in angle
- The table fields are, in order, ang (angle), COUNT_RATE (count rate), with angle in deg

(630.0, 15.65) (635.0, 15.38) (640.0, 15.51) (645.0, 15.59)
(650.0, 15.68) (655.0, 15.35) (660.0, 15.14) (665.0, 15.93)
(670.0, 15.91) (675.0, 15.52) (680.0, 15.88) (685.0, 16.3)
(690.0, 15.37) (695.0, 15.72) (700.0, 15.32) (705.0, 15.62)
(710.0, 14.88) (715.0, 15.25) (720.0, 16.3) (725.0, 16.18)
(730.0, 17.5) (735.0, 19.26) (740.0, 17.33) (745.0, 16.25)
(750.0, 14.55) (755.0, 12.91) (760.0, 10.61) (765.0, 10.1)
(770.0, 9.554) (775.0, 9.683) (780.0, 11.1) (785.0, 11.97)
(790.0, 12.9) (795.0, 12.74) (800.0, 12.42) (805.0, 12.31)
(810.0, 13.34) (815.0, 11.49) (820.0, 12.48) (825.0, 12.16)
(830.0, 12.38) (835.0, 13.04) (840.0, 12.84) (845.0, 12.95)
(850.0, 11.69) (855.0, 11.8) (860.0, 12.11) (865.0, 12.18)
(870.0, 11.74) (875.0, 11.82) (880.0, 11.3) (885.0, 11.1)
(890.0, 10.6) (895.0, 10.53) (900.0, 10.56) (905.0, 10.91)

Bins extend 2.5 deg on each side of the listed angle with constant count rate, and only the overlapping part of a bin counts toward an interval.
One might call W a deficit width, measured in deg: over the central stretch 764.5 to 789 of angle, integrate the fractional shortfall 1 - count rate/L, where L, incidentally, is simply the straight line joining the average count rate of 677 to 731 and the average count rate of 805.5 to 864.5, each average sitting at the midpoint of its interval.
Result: 5.68 deg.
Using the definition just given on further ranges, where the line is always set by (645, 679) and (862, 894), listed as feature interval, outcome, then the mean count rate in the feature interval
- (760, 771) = 2.9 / 10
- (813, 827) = 0.5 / 12.1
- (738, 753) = -2.0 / 15.9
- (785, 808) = 0.8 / 12.5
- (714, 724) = -1.0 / 15.9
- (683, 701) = -0.8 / 15.7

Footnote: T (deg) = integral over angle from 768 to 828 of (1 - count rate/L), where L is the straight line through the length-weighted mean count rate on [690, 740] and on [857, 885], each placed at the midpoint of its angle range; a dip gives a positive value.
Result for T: 8.4 deg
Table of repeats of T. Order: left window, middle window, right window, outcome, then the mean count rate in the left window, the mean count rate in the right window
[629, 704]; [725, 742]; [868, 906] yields -4.23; 15.6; 11.1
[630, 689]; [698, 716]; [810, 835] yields -0.72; 15.6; 12.3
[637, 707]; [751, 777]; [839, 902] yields 5.60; 15.6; 11.6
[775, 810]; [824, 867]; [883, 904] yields -3.68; 12.1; 10.7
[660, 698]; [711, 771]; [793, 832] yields -2.23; 15.8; 12.4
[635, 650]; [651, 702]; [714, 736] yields 1.36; 15.5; 16.8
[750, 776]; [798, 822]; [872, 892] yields -2.84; 11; 11.2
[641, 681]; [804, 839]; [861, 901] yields -0.08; 15.6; 11.3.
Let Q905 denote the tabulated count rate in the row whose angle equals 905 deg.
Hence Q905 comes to 10.91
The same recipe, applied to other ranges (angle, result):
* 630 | 15.65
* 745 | 16.25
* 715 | 15.25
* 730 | 17.5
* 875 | 11.82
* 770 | 9.554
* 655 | 15.35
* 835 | 13.04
